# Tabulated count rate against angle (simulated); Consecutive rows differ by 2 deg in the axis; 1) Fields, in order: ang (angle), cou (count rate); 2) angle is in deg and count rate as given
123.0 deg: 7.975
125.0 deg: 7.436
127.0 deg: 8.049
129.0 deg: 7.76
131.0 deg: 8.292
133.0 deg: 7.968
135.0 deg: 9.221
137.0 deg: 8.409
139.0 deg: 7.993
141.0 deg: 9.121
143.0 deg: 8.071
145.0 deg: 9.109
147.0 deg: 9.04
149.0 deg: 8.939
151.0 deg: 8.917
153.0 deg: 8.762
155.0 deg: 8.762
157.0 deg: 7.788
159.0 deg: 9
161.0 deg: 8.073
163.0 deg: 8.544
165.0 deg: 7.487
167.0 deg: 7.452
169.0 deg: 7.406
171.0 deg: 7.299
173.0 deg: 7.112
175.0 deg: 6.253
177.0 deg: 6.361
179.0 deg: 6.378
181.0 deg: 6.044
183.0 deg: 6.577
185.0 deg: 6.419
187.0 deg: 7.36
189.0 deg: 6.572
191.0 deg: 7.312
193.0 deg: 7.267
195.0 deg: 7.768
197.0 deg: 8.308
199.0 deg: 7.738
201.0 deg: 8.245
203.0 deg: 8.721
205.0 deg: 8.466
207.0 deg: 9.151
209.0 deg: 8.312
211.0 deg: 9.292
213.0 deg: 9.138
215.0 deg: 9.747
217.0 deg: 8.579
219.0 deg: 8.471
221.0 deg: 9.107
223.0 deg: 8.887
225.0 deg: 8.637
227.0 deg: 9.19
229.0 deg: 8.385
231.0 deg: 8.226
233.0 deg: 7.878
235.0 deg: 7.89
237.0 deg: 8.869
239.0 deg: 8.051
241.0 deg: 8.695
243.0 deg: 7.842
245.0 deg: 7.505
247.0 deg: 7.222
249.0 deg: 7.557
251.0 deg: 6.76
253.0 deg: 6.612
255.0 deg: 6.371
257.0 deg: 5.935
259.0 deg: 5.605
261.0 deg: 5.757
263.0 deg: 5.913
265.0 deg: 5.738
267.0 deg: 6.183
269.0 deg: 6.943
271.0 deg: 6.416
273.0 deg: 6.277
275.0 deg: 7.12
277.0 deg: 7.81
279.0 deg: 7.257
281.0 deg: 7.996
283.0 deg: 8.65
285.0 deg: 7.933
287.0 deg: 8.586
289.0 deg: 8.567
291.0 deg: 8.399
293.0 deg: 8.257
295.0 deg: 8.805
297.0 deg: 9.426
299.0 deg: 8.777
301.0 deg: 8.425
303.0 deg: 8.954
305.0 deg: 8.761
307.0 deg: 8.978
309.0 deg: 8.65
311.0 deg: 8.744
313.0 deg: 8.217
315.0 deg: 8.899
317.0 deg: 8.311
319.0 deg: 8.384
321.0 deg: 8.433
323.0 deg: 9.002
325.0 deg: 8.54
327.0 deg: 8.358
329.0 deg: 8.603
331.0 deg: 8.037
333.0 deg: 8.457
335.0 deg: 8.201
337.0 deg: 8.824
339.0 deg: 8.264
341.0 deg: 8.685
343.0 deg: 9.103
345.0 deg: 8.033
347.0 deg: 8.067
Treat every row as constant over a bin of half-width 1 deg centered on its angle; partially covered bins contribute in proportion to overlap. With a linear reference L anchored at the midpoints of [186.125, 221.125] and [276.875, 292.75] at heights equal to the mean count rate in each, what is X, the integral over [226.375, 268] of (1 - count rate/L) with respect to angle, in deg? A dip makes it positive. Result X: 5.1 deg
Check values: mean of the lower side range 8.29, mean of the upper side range 8.17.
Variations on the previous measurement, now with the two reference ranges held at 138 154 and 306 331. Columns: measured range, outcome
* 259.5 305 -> 5.1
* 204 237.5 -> -0.2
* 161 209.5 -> 7.0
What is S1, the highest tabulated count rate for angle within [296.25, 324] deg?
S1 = 9.426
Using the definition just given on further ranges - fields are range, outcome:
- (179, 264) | 9.747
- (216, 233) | 9.19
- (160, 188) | 8.544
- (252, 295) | 8.805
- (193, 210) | 9.151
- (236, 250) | 8.869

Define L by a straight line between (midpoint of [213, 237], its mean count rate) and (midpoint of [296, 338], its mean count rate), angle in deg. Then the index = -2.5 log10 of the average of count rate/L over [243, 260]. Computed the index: 0.268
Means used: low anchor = 8.67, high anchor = 8.62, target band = 6.76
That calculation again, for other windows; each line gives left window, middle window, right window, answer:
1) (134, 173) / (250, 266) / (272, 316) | 0.34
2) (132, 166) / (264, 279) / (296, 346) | 0.27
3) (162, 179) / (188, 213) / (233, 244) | -0.07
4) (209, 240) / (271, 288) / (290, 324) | 0.14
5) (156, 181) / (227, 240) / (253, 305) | -0.12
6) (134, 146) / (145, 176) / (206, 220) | 0.08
